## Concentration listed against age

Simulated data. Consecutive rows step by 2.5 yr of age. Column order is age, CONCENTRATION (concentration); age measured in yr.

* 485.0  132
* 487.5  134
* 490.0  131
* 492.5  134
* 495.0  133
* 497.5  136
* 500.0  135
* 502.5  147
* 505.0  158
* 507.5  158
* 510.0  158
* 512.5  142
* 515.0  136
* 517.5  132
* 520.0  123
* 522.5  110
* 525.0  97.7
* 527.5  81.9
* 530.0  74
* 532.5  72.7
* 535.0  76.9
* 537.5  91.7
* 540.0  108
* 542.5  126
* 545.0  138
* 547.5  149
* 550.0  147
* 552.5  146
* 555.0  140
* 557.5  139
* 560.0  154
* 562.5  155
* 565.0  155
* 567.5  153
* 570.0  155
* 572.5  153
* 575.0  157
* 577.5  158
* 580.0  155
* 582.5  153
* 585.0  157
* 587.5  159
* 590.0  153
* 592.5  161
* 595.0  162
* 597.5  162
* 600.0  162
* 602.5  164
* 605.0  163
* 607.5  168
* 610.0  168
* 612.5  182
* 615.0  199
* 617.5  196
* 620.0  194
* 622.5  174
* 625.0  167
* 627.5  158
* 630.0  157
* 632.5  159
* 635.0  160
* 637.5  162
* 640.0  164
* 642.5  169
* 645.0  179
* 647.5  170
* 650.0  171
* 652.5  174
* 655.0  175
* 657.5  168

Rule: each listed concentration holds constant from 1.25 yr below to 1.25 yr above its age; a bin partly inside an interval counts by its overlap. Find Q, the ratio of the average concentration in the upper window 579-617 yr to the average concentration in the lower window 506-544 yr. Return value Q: 1.46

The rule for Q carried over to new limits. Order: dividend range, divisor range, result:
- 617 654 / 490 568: 1.32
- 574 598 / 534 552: 1.30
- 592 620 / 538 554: 1.29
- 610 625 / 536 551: 1.48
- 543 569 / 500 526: 1.08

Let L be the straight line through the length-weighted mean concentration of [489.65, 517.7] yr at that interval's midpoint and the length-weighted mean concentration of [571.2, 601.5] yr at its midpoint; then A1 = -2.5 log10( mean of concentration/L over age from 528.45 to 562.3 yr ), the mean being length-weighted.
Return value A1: 0.24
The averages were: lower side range 142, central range 121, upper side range 158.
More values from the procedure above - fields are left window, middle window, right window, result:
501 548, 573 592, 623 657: -0.09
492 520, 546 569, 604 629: 0.07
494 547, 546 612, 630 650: -0.09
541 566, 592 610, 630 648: -0.05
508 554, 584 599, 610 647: -0.05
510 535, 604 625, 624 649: -0.17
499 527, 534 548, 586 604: 0.25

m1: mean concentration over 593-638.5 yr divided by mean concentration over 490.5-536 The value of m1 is 1.38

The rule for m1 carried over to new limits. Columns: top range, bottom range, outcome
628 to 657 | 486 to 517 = 1.18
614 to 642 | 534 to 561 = 1.33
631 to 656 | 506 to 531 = 1.38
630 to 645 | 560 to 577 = 1.06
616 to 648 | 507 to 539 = 1.54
